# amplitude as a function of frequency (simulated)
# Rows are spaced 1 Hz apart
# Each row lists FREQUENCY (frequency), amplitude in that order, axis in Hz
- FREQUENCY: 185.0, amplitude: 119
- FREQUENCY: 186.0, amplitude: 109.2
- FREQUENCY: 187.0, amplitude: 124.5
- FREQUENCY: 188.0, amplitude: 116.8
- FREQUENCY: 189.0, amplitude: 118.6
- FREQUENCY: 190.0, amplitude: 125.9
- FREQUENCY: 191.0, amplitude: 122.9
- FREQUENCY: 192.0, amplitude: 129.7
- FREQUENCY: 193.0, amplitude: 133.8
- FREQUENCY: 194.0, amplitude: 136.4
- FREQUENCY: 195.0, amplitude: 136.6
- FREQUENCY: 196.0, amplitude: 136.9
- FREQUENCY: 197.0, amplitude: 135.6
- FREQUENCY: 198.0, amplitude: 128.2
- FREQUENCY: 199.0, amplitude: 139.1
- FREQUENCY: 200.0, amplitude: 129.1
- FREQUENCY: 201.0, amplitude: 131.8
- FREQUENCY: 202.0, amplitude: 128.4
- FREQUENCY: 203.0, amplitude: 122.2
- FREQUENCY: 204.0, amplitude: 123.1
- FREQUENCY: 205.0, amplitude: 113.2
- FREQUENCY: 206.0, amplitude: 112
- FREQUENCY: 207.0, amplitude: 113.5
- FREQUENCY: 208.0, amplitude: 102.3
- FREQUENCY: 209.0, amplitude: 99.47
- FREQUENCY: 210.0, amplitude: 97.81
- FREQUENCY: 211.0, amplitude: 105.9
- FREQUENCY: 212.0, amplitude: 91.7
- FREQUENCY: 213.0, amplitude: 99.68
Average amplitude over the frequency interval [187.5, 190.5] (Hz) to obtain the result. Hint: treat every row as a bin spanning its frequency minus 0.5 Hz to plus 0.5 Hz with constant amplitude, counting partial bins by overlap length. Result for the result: 120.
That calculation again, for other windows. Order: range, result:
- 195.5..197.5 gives 136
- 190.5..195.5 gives 132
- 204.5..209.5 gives 108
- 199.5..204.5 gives 127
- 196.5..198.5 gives 132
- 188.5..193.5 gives 126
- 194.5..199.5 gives 135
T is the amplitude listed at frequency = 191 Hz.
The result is 122.9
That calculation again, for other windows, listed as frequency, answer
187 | 124.5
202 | 128.4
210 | 97.81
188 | 116.8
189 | 118.6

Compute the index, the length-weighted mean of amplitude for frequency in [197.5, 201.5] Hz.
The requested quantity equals 132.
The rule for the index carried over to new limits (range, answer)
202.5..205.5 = 120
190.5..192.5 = 126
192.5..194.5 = 135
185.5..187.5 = 117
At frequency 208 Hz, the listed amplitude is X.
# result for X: 102.3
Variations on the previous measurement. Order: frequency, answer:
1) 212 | 91.7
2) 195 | 136.6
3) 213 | 99.68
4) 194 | 136.4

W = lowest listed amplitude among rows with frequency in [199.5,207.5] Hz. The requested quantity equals 112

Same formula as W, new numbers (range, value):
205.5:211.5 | 97.81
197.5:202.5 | 128.2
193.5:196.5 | 136.4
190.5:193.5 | 122.9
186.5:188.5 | 116.8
